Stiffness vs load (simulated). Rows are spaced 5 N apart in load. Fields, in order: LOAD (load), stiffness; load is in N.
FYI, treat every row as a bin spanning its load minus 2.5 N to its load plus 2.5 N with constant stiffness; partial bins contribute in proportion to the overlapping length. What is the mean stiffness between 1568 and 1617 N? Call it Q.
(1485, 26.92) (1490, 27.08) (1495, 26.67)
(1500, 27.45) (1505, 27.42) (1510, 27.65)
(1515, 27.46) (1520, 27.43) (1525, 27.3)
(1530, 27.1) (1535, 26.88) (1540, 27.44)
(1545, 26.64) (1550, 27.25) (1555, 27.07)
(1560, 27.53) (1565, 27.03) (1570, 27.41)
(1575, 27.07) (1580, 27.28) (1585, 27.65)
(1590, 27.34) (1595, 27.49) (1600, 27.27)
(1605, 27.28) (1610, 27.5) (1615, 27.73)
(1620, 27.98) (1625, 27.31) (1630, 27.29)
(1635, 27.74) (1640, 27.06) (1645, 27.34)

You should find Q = 27.4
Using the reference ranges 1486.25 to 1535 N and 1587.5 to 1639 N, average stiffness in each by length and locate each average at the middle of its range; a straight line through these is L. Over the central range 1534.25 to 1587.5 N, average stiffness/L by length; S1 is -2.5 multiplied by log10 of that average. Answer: 0.01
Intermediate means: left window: 27.3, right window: 27.5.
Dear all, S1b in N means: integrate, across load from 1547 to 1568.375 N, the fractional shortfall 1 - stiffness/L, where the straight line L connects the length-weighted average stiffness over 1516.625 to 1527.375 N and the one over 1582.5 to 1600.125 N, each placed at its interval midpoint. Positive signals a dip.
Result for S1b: 0.2 N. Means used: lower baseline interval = 27.4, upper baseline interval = 27.5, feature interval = 27.2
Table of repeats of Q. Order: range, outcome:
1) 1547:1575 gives 27.2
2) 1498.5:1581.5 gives 27.3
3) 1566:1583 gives 27.2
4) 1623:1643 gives 27.4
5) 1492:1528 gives 27.3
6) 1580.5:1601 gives 27.4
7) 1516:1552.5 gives 27.2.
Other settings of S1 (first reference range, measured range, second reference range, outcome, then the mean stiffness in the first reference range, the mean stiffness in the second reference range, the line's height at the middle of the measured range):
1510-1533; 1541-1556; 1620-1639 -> 0.01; 27.3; 27.5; 27.4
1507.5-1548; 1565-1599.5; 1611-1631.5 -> 0.00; 27.2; 27.6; 27.4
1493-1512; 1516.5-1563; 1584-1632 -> 0.01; 27.3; 27.5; 27.4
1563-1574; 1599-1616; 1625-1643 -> -0.01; 27.2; 27.4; 27.3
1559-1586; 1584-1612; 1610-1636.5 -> 0.00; 27.3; 27.6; 27.4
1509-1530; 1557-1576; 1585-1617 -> 0.01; 27.4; 27.4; 27.4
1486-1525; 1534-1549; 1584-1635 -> 0.01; 27.3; 27.5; 27.4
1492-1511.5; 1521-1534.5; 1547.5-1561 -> 0.00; 27.3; 27.3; 27.3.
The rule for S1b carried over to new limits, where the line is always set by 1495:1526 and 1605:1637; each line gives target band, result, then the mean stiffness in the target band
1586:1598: 0.0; 27.4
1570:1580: 0.1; 27.2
